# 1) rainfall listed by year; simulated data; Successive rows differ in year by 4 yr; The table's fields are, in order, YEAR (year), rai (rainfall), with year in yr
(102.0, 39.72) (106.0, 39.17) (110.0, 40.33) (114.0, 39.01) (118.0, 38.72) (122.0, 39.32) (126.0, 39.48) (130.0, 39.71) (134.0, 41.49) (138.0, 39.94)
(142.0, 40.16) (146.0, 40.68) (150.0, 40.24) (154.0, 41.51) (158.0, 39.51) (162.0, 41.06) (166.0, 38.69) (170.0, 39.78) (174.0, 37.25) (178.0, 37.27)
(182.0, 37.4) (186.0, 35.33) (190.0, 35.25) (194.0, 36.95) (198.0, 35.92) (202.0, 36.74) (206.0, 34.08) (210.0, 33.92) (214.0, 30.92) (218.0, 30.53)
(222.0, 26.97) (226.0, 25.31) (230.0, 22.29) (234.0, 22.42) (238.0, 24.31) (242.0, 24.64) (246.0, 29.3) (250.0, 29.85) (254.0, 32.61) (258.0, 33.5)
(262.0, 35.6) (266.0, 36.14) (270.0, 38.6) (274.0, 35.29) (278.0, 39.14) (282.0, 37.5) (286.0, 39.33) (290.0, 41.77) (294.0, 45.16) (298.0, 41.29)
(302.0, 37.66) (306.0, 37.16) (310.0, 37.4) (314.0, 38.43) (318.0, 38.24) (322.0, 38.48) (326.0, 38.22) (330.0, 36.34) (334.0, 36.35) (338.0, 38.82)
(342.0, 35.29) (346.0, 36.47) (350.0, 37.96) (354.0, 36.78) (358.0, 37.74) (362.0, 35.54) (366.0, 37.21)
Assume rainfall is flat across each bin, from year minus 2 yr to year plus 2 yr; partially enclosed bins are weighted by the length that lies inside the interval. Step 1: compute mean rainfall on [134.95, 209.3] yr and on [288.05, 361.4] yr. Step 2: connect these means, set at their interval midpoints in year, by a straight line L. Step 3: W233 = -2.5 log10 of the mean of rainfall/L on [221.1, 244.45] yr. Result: 0.49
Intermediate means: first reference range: 38.2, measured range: 24.3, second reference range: 38.3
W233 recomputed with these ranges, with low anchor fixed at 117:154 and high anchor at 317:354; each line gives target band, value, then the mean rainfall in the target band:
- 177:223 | 0.143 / 34.4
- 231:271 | 0.259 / 30.3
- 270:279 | 0.024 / 37.3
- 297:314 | -0.014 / 38.2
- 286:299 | -0.120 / 42.3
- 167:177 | 0.033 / 38.4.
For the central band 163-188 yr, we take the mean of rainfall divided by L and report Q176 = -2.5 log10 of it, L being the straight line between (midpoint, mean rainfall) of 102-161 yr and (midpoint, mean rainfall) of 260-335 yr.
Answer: 0.05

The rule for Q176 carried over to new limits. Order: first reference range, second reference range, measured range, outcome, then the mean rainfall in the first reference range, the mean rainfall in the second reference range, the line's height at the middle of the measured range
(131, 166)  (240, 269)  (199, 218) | 0.06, 40.4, 31.9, 35.6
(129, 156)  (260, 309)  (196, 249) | 0.33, 40.6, 38.7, 39.5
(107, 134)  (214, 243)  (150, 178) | -0.16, 39.6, 25.6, 34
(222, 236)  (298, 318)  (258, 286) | -0.17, 23.9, 38.1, 31.6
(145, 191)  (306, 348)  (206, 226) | 0.25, 38.7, 37.4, 38.3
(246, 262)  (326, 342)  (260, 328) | -0.12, 32.1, 37.1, 34.6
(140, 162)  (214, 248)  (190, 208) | -0.13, 40.5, 26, 31.8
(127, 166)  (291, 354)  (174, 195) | 0.10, 40.4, 38.2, 39.9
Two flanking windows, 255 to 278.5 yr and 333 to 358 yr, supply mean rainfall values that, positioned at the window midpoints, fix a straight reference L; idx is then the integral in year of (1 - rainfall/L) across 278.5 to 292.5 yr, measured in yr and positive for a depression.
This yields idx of -1.32 yr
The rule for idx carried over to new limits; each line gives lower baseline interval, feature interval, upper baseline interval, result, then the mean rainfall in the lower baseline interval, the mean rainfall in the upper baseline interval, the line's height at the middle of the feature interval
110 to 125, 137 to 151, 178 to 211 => -0.82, 39.2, 35.8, 38.1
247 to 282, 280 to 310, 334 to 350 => -3.36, 35.1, 36.9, 35.8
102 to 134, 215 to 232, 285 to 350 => 5.43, 39.5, 38.5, 39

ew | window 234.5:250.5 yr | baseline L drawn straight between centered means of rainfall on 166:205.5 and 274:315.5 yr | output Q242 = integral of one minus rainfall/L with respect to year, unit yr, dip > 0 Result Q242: 5.0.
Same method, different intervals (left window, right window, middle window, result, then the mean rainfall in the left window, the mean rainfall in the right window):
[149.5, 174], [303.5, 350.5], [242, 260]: 3.72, 39.9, 37.4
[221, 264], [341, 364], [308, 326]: -2.28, 27.9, 36.7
